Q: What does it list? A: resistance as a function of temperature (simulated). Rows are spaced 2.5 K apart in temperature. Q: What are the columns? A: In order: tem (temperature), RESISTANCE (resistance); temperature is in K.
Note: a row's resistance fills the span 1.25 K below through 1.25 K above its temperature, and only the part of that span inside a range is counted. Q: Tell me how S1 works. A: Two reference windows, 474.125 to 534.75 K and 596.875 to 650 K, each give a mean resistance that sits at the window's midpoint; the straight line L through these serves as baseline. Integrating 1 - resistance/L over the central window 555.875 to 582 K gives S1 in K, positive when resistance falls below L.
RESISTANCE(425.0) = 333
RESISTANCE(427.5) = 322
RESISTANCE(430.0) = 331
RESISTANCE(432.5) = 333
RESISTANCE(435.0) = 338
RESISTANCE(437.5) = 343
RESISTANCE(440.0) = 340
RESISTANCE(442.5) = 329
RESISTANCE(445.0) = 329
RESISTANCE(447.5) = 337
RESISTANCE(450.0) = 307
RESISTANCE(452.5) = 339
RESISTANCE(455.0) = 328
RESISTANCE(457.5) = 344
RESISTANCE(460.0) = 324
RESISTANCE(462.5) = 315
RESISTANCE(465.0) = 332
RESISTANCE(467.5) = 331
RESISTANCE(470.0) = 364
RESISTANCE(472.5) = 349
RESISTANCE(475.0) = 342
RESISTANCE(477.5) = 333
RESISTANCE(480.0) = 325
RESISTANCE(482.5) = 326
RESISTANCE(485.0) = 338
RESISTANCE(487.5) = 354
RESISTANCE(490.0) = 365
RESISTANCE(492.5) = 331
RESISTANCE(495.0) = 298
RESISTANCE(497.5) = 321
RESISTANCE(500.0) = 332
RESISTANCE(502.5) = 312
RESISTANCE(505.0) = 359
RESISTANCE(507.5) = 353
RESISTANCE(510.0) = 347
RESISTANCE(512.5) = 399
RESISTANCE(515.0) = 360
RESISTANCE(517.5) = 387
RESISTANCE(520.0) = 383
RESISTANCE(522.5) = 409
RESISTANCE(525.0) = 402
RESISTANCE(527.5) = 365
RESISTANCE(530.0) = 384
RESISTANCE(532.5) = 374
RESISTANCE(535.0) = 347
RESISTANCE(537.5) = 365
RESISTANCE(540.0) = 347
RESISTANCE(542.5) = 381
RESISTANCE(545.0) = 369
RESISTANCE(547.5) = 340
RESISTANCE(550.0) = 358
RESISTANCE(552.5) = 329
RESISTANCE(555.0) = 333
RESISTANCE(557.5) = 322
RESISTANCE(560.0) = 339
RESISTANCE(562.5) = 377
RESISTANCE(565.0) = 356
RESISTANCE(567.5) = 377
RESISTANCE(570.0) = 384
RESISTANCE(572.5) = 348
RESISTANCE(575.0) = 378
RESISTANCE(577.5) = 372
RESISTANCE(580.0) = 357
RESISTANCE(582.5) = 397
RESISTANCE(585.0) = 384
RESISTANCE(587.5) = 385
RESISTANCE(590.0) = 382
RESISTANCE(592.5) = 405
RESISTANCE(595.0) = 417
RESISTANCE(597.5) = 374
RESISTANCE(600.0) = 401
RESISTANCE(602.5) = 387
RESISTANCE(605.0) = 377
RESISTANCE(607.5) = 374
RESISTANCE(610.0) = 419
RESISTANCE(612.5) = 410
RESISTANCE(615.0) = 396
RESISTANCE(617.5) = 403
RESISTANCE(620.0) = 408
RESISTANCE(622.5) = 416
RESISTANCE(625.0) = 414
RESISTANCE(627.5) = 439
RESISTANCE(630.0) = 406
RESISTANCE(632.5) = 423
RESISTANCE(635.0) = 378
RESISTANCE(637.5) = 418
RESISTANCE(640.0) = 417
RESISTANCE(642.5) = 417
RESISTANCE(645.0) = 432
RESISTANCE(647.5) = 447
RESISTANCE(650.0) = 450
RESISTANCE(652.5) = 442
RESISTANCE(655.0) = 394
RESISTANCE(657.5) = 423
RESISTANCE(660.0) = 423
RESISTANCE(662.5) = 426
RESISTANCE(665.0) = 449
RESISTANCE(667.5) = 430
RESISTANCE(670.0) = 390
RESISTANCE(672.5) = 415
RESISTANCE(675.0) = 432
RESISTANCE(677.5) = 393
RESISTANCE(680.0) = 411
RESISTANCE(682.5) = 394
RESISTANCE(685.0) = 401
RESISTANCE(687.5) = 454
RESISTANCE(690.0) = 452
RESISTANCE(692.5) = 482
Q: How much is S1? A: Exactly 1.51 K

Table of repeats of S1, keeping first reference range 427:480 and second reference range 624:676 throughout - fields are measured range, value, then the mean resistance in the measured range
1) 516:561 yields 1.0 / 363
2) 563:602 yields 1.1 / 381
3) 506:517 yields -0.2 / 366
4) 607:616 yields 0.1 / 402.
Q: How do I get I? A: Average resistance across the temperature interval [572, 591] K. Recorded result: 376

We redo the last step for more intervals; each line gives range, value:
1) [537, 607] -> 369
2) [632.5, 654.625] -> 424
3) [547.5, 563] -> 341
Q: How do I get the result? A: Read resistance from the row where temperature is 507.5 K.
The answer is 353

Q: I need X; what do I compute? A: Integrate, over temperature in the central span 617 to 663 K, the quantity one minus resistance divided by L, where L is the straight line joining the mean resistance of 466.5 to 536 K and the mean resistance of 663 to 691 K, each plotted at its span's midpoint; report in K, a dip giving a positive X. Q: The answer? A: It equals -1.6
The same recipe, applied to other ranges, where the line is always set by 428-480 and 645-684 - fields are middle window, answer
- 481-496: 0.5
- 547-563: 1.5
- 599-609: 0.3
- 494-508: 1.0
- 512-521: -0.5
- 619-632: -0.4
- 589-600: -0.1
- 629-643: 0.0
